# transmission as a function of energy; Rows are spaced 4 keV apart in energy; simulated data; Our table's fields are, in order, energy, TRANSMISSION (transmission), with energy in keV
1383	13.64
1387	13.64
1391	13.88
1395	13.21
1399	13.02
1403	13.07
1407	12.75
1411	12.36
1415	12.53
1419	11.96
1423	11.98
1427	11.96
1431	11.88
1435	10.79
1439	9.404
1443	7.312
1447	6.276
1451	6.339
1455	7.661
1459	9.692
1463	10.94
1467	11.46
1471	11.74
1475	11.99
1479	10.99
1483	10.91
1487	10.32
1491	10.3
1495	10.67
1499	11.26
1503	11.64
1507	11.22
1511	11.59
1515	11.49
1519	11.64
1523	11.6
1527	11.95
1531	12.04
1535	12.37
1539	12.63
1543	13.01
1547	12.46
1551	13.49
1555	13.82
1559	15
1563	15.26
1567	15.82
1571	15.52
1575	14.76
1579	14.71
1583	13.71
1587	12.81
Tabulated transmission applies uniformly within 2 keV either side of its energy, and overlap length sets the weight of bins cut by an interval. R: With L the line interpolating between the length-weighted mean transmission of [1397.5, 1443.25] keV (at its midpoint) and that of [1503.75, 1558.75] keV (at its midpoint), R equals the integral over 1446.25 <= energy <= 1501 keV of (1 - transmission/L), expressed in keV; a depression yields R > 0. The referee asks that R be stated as 8.7 keV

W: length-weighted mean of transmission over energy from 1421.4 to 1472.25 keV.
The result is 9.76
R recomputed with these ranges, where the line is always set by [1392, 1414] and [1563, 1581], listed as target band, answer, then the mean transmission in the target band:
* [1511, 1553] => 7.0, 12.2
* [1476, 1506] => 6.8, 10.9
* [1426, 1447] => 5.6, 9.81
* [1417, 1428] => 1.0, 12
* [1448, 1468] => 6.9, 8.96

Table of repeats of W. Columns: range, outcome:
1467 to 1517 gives 11.2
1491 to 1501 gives 10.8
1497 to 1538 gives 11.7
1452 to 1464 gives 9.05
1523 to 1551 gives 12.4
